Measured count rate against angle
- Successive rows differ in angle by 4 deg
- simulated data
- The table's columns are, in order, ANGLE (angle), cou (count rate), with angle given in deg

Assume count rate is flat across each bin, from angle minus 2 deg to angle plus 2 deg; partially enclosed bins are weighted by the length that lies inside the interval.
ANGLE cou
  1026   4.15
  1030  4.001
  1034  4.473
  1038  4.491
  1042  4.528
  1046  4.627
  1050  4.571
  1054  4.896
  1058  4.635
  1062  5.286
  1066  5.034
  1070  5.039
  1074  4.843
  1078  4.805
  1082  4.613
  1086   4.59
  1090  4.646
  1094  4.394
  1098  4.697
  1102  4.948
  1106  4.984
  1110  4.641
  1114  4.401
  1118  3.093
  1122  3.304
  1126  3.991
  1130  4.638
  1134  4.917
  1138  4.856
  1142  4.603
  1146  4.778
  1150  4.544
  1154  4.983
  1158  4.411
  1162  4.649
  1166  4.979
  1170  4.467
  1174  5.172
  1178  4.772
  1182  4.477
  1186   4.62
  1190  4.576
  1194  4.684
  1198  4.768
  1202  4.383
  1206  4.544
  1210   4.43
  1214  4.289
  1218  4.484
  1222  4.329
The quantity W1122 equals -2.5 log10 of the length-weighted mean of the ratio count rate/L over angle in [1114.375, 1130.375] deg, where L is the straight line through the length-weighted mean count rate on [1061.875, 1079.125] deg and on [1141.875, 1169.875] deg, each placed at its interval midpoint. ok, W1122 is 0.27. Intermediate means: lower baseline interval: 4.98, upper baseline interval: 4.7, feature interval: 3.73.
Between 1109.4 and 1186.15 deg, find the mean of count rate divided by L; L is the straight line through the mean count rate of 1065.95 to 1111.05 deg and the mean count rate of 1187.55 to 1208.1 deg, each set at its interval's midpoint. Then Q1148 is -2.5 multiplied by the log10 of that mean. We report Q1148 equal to 0.04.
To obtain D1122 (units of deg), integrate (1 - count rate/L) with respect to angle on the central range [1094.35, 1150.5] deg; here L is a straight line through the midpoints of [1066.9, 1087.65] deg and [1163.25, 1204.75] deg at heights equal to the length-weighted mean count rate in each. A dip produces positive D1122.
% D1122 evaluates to 3.5 deg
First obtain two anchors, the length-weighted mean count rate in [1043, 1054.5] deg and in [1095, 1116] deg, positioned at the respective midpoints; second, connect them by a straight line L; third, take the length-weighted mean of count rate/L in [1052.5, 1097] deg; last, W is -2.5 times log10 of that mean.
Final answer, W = -0.03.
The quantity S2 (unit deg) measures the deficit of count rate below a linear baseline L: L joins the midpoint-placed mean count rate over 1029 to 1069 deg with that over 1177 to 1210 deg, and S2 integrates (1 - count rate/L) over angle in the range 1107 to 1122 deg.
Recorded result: 2.0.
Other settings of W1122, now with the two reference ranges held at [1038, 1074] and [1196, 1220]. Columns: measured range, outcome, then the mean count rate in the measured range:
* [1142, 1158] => -0.02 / 4.7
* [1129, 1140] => -0.04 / 4.82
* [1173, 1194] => -0.04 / 4.7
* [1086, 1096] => 0.05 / 4.53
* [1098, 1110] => -0.04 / 4.87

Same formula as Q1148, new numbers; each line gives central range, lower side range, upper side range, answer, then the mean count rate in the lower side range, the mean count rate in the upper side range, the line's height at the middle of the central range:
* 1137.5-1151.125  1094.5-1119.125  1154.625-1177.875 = -0.006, 4.51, 4.75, 4.66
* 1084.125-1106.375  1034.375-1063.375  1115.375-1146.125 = -0.060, 4.69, 4.24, 4.44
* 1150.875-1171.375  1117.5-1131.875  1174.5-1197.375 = -0.090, 3.82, 4.67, 4.32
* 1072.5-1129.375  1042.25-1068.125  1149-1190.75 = 0.082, 4.82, 4.7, 4.77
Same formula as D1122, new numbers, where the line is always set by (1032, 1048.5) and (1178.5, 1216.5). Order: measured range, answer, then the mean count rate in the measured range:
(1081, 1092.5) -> -0.2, 4.61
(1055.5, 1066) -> -1.0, 4.97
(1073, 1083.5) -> -0.5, 4.75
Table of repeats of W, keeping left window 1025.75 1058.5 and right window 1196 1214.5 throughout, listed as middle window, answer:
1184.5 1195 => -0.03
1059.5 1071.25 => -0.14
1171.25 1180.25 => -0.10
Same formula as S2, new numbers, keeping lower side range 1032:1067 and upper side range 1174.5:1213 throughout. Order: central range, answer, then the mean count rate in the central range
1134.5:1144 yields -0.2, 4.76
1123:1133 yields 0.8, 4.27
